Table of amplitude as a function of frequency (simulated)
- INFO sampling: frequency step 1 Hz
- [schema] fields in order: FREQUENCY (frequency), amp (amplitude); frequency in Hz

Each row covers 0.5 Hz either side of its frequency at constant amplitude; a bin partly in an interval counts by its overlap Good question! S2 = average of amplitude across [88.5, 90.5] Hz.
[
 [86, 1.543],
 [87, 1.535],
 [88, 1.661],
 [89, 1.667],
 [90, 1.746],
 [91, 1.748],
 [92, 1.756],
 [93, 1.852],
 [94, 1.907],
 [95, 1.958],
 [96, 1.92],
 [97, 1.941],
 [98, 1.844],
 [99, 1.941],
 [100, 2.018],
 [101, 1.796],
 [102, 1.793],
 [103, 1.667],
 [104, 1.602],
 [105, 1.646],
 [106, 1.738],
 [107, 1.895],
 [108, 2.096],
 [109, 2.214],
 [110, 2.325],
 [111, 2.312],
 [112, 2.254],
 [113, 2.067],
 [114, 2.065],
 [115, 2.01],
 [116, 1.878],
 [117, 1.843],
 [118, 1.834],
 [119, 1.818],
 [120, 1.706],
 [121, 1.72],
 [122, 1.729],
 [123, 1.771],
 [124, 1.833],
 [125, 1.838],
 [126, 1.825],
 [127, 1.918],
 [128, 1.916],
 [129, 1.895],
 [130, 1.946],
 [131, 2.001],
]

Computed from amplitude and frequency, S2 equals 1.71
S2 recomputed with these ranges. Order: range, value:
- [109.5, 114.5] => 2.2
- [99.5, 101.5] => 1.91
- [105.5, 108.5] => 1.91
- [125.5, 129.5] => 1.89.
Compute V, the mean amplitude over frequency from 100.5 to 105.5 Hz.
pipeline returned 1.7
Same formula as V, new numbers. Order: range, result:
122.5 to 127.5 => 1.84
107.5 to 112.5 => 2.24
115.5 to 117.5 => 1.86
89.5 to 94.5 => 1.8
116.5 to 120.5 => 1.8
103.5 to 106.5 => 1.66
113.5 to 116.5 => 1.98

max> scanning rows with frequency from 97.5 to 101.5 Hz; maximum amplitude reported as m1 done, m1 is 2.018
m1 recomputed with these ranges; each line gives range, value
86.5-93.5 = 1.852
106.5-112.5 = 2.325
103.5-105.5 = 1.646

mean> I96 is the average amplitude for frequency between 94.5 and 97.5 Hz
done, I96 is 1.94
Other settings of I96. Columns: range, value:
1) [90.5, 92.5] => 1.75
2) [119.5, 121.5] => 1.71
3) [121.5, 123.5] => 1.75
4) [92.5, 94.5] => 1.88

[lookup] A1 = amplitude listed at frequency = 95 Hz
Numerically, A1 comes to 1.958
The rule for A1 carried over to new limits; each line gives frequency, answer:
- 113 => 2.067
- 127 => 1.918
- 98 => 1.844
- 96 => 1.92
